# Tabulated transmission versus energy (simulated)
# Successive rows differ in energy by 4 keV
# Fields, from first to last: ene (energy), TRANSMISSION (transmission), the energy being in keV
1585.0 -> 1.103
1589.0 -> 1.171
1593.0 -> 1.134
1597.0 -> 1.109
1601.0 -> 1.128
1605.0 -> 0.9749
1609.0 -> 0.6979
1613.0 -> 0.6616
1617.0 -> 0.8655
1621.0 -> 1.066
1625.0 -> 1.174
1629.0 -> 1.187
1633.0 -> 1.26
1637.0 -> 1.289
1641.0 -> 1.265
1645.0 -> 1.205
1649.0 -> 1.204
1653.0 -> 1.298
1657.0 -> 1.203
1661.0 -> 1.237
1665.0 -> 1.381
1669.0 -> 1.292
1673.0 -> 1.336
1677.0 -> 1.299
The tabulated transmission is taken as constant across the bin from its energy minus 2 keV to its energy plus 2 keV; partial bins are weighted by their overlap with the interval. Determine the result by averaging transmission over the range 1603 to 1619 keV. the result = 0.8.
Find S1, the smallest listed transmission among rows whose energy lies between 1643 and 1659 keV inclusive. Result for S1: 1.203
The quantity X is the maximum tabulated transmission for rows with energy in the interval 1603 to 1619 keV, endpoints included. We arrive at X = 0.9749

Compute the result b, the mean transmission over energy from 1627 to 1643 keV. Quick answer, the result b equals 1.25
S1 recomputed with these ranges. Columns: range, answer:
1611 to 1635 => 0.6616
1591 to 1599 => 1.109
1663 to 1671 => 1.292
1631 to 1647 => 1.205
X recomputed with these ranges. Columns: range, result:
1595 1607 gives 1.128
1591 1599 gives 1.134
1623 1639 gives 1.289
